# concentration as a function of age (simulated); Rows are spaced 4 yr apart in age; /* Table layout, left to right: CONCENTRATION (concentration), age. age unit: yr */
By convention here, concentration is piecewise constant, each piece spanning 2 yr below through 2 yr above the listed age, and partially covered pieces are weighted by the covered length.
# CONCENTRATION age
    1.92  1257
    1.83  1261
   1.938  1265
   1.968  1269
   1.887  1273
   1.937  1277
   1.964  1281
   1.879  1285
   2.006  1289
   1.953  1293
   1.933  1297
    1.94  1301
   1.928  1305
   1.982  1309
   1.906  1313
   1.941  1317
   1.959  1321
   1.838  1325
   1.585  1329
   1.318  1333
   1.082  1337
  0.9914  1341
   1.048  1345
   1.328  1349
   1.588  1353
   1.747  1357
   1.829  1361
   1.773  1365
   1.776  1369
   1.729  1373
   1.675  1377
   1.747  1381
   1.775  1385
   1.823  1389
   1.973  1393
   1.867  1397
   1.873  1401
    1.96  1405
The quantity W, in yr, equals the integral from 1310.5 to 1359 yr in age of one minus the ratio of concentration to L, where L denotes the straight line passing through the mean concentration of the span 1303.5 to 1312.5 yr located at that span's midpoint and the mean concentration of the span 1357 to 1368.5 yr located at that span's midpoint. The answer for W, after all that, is 8.8 yr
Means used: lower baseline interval 1.95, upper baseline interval 1.79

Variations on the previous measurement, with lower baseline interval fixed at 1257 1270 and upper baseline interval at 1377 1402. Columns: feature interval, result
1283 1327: -1.19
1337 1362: 6.40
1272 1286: -0.17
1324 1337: 2.67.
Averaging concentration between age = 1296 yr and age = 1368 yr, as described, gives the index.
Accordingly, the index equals 1.65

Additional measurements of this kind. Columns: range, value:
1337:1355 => 1.22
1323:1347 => 1.31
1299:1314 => 1.94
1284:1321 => 1.94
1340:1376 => 1.55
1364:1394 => 1.78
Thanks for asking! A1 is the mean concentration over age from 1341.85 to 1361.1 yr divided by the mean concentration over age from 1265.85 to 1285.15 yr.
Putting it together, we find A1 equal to 0.7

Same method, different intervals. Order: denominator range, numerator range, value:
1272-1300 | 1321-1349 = 0.70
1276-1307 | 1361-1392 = 0.91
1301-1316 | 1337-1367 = 0.75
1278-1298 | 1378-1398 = 0.94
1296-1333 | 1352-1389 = 0.94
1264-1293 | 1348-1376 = 0.87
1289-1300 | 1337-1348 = 0.54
